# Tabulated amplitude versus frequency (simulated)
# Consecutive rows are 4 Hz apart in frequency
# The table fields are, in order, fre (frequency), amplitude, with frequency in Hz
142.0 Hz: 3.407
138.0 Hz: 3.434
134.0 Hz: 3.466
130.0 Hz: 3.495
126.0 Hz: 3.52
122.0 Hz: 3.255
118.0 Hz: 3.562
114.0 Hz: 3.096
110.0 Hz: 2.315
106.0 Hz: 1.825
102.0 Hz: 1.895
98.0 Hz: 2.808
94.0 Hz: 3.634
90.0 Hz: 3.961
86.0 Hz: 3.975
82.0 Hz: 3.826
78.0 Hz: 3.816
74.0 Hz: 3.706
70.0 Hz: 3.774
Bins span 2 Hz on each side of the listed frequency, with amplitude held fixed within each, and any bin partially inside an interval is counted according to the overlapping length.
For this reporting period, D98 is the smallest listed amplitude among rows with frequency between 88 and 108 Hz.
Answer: 1.825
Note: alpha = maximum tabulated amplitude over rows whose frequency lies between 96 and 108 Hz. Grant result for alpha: 2.808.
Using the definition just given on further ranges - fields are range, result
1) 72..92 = 3.975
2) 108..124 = 3.562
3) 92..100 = 3.634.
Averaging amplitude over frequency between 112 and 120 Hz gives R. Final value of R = 3.33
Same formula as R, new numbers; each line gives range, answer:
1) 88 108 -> 2.82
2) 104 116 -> 2.41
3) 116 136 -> 3.46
